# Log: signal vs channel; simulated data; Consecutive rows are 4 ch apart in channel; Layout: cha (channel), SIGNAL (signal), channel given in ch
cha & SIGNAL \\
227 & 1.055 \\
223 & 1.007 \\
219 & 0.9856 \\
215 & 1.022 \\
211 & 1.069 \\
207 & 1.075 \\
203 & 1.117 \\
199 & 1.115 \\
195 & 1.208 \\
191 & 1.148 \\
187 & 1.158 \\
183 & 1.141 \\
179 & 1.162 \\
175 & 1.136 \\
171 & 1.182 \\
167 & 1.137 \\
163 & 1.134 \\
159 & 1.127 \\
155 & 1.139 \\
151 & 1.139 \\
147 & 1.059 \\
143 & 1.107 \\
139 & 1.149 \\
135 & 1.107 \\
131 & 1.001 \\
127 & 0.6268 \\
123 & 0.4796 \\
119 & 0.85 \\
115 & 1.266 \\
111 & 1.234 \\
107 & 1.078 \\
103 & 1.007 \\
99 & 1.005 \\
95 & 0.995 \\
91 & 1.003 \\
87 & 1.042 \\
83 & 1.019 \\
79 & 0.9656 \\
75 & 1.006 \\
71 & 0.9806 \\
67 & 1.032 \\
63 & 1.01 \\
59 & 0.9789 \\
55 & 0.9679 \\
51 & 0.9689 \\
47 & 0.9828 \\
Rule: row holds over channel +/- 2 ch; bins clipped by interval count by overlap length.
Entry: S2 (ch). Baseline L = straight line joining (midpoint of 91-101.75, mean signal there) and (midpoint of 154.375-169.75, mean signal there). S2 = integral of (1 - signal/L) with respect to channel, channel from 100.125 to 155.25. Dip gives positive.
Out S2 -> 2.69 ch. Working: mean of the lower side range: 1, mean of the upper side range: 1.14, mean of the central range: 1.01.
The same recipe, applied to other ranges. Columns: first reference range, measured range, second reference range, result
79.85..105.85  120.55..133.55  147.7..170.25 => 4.2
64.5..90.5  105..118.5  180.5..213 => -1.5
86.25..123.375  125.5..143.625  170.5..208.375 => 1.1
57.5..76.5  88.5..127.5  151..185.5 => 3.3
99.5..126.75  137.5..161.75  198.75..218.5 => -2.8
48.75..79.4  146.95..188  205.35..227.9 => -4.9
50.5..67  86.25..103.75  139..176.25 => 0.5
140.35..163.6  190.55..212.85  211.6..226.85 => -1.6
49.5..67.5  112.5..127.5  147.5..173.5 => 3.3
